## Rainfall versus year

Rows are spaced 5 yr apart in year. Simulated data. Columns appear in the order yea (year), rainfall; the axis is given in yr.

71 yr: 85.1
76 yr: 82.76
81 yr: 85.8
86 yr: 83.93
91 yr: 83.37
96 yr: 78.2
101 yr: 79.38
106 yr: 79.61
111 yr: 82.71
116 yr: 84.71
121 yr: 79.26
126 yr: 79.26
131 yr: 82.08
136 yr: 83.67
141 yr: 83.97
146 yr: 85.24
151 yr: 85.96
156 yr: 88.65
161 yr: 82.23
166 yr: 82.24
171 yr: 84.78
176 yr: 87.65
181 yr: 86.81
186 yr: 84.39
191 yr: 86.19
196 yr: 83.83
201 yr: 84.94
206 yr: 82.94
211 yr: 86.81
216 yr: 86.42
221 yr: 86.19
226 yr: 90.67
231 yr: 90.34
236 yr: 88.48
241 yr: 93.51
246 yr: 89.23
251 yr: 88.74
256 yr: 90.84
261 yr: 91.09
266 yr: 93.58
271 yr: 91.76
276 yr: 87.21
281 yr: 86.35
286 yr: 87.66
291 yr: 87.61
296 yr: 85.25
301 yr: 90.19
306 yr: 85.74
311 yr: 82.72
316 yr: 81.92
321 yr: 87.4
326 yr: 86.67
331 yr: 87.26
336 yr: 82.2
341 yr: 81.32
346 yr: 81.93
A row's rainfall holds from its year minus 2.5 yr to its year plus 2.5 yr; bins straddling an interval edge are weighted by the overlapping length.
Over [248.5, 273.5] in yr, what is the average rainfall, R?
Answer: 91.2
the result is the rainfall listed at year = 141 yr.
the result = 83.97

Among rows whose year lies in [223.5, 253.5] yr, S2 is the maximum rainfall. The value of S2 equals 93.51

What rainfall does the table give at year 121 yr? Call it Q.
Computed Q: 79.26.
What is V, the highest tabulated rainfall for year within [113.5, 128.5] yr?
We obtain 84.71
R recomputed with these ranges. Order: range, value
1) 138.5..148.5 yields 84.6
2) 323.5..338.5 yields 85.4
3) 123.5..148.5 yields 82.8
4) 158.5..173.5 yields 83.1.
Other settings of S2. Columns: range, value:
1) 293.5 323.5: 90.19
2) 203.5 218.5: 86.81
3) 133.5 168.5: 88.65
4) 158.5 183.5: 87.65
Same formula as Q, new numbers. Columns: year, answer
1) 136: 83.67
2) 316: 81.92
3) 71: 85.1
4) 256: 90.84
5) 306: 85.74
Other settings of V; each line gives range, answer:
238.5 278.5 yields 93.58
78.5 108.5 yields 85.8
